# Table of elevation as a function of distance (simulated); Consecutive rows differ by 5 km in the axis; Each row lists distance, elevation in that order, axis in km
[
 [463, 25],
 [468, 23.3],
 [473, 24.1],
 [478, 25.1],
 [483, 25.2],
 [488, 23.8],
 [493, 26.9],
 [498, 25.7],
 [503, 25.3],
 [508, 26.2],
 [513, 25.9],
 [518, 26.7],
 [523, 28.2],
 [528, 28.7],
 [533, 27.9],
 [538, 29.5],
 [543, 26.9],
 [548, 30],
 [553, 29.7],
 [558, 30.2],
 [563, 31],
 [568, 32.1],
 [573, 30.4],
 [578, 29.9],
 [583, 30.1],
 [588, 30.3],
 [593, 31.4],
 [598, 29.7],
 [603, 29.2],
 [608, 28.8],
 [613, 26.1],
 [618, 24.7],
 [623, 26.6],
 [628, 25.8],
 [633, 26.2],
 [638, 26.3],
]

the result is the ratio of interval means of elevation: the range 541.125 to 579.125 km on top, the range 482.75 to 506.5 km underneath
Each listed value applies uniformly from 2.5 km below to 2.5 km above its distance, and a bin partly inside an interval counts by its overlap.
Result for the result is 1.18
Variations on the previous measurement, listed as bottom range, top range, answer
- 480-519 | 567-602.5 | 1.19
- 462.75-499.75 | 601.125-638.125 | 1.07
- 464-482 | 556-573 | 1.28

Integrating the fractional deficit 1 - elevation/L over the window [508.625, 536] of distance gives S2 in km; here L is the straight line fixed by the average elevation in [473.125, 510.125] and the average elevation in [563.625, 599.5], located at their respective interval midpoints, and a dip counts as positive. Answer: -0.3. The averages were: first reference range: 25.4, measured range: 27.4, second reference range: 30.6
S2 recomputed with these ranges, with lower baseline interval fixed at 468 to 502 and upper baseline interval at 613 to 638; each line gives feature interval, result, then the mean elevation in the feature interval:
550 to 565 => -2.8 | 30.3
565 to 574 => -2.1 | 31.4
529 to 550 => -2.6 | 28.5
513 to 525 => -0.9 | 27.1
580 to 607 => -4.6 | 30.1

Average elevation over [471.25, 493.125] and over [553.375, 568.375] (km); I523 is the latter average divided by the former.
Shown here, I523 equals 1.2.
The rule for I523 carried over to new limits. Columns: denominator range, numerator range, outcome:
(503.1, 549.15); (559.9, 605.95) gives 1.10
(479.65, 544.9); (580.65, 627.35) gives 1.07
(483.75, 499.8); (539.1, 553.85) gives 1.13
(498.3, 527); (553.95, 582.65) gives 1.15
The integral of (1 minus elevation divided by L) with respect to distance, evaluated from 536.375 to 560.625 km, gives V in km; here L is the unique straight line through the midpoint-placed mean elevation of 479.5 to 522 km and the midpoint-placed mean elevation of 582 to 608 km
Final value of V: -1.2 km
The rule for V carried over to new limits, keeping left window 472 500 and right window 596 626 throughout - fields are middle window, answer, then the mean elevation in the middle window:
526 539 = -1.29 km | 28.6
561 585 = -3.54 km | 30.7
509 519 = -0.21 km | 26.2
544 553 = -1.05 km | 29.4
